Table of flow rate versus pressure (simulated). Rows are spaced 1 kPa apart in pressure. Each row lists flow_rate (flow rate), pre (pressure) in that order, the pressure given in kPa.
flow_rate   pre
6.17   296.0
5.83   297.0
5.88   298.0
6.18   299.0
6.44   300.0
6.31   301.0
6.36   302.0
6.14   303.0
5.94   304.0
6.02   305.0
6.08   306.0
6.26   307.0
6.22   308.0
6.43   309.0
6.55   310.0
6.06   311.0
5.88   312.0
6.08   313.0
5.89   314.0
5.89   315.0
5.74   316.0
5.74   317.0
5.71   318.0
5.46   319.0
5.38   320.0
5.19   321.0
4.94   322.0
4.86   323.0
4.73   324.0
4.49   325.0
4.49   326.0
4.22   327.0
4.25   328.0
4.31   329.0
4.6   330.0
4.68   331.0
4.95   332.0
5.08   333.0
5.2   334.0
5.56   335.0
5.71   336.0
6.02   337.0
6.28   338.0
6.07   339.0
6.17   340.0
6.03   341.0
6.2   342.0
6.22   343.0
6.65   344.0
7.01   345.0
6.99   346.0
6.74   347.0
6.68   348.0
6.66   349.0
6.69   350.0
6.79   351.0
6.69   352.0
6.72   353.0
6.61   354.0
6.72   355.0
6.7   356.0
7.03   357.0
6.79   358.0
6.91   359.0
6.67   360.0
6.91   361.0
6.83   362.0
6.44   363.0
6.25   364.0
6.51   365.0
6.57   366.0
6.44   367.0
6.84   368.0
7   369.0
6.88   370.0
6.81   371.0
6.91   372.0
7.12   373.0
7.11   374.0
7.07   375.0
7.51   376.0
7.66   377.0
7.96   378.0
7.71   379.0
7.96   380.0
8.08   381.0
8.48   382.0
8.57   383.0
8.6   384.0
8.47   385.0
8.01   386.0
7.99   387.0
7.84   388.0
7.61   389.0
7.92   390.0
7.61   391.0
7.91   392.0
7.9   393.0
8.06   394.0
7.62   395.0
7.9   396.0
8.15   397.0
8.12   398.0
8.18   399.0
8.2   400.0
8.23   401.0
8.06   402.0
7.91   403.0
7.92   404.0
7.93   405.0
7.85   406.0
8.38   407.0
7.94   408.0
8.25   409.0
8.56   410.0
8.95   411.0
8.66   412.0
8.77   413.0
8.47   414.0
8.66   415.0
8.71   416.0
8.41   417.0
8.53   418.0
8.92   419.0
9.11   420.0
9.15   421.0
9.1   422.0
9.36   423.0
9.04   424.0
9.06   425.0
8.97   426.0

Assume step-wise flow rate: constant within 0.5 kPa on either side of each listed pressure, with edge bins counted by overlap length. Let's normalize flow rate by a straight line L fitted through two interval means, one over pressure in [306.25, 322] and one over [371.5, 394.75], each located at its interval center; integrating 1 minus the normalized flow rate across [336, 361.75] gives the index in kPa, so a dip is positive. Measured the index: 1.0 kPa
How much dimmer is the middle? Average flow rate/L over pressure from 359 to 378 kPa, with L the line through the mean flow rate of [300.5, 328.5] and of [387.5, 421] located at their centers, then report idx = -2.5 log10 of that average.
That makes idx 0.05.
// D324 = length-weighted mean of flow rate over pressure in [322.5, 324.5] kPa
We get 4.79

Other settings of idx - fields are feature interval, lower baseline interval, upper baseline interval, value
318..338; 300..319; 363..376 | 0.25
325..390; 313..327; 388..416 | 0.00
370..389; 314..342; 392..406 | -0.07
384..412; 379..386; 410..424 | 0.06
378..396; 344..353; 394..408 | -0.04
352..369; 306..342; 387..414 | 0.00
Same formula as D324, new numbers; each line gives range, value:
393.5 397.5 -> 7.93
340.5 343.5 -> 6.15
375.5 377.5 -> 7.58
